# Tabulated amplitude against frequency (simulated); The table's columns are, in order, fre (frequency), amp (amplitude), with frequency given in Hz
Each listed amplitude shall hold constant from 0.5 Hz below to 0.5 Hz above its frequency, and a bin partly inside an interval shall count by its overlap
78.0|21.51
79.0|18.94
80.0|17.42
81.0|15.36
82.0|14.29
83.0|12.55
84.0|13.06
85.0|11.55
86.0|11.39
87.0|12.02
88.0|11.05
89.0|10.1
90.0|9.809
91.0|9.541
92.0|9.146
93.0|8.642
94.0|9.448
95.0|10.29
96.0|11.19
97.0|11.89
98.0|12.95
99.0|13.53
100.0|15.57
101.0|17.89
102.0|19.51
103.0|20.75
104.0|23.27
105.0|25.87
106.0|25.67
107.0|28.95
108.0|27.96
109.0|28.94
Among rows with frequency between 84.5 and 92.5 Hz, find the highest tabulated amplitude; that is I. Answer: 12.02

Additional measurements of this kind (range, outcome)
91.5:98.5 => 12.95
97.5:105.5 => 25.87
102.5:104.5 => 23.27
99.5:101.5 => 17.89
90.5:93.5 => 9.541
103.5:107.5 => 28.95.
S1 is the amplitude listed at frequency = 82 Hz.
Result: 14.29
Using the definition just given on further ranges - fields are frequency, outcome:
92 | 9.146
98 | 12.95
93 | 8.642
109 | 28.94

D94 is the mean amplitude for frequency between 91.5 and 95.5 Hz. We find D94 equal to 9.38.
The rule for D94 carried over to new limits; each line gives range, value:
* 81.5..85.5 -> 12.9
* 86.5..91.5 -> 10.5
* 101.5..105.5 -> 22.4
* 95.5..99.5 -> 12.4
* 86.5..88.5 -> 11.5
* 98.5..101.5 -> 15.7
